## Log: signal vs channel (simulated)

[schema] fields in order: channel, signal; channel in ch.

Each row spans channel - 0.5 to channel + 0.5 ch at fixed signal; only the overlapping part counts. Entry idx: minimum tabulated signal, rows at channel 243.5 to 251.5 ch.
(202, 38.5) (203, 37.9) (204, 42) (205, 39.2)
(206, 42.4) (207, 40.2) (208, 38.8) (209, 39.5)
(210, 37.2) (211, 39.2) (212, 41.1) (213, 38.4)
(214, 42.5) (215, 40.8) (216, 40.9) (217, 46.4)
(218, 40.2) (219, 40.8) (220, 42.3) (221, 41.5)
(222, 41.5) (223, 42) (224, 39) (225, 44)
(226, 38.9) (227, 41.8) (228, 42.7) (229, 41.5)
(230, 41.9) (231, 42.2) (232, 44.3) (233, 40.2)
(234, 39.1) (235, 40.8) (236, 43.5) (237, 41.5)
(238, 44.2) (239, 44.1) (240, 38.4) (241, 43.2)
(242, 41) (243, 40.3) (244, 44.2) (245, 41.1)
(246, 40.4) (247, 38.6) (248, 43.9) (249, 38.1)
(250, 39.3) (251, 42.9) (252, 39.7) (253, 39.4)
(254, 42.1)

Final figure 38.1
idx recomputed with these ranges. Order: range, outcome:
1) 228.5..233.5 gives 40.2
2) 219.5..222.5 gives 41.5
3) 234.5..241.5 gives 38.4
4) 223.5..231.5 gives 38.9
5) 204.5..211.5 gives 37.2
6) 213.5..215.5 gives 40.8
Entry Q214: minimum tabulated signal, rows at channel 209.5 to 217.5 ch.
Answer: 37.2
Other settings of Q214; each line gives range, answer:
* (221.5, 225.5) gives 39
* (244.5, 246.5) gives 40.4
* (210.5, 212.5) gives 39.2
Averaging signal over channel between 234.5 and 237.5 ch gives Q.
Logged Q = 41.9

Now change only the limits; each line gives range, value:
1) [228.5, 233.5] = 42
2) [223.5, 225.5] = 41.5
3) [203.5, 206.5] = 41.2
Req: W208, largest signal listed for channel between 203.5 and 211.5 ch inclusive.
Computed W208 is 42.4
